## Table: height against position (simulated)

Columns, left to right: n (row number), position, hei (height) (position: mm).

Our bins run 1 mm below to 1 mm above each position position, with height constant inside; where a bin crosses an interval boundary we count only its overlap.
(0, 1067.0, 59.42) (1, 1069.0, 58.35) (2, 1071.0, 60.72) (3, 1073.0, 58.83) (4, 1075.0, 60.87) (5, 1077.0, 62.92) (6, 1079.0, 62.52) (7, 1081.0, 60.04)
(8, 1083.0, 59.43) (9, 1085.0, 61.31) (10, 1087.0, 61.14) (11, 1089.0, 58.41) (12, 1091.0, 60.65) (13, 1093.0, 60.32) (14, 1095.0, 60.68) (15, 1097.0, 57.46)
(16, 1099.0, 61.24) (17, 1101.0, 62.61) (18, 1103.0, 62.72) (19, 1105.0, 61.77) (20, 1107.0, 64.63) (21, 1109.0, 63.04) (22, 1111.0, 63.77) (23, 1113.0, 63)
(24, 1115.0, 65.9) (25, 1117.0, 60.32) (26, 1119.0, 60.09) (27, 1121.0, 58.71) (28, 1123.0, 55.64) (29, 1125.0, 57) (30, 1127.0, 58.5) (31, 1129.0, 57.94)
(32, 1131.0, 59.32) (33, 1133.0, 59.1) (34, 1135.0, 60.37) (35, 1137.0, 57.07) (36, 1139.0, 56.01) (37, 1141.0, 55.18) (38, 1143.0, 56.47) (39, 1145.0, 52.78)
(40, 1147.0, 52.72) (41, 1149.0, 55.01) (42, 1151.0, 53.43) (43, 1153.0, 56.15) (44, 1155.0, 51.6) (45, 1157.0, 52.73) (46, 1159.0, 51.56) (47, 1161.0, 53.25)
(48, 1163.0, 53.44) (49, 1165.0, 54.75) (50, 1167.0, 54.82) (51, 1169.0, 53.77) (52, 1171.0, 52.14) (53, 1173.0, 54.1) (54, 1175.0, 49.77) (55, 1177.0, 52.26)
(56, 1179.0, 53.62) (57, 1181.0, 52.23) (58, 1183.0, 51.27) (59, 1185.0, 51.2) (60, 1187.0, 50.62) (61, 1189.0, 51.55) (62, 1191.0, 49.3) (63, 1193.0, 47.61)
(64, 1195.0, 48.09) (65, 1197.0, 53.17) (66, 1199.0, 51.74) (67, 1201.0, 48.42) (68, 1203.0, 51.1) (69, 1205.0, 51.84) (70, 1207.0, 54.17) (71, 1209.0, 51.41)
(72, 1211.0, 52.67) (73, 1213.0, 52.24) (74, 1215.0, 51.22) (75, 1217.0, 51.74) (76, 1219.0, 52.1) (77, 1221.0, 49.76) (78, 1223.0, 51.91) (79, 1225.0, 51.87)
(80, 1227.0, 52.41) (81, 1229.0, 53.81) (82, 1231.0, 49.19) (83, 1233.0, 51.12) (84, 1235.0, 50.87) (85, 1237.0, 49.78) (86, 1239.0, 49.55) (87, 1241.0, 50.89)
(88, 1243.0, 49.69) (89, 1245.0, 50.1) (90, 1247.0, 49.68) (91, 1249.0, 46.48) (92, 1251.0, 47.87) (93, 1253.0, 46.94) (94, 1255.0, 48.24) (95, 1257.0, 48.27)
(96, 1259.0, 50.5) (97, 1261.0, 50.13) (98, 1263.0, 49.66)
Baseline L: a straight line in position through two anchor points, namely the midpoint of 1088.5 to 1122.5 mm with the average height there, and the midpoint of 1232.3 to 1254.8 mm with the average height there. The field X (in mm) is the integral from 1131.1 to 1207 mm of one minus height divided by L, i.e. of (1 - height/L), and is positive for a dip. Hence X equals 3.8 mm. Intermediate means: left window 61.4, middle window 53.1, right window 49.3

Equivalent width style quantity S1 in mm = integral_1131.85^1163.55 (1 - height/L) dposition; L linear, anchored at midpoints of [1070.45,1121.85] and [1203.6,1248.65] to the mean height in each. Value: 1.4 mm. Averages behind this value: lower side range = 61.3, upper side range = 51.2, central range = 54.8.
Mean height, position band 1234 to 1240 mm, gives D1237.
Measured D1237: 50.1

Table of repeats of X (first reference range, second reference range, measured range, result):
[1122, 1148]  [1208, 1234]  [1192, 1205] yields 0.69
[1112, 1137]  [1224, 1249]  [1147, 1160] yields 0.88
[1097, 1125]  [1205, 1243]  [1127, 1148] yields 0.84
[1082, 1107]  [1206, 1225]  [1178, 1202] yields 1.36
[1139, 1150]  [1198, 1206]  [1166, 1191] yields 0.08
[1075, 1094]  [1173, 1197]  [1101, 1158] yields -1.94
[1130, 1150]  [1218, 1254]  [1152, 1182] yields 0.87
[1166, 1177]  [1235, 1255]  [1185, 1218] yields 0.15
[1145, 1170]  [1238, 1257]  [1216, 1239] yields -0.64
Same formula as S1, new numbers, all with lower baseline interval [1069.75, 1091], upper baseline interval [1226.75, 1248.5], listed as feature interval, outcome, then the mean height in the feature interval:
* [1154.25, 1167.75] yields 0.55 mm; 53.2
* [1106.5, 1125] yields -0.96 mm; 61.3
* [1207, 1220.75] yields 0.02 mm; 51.9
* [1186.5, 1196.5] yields 0.73 mm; 49.6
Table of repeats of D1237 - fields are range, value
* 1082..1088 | 60.6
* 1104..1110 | 63.1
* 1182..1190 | 51.2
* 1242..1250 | 49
